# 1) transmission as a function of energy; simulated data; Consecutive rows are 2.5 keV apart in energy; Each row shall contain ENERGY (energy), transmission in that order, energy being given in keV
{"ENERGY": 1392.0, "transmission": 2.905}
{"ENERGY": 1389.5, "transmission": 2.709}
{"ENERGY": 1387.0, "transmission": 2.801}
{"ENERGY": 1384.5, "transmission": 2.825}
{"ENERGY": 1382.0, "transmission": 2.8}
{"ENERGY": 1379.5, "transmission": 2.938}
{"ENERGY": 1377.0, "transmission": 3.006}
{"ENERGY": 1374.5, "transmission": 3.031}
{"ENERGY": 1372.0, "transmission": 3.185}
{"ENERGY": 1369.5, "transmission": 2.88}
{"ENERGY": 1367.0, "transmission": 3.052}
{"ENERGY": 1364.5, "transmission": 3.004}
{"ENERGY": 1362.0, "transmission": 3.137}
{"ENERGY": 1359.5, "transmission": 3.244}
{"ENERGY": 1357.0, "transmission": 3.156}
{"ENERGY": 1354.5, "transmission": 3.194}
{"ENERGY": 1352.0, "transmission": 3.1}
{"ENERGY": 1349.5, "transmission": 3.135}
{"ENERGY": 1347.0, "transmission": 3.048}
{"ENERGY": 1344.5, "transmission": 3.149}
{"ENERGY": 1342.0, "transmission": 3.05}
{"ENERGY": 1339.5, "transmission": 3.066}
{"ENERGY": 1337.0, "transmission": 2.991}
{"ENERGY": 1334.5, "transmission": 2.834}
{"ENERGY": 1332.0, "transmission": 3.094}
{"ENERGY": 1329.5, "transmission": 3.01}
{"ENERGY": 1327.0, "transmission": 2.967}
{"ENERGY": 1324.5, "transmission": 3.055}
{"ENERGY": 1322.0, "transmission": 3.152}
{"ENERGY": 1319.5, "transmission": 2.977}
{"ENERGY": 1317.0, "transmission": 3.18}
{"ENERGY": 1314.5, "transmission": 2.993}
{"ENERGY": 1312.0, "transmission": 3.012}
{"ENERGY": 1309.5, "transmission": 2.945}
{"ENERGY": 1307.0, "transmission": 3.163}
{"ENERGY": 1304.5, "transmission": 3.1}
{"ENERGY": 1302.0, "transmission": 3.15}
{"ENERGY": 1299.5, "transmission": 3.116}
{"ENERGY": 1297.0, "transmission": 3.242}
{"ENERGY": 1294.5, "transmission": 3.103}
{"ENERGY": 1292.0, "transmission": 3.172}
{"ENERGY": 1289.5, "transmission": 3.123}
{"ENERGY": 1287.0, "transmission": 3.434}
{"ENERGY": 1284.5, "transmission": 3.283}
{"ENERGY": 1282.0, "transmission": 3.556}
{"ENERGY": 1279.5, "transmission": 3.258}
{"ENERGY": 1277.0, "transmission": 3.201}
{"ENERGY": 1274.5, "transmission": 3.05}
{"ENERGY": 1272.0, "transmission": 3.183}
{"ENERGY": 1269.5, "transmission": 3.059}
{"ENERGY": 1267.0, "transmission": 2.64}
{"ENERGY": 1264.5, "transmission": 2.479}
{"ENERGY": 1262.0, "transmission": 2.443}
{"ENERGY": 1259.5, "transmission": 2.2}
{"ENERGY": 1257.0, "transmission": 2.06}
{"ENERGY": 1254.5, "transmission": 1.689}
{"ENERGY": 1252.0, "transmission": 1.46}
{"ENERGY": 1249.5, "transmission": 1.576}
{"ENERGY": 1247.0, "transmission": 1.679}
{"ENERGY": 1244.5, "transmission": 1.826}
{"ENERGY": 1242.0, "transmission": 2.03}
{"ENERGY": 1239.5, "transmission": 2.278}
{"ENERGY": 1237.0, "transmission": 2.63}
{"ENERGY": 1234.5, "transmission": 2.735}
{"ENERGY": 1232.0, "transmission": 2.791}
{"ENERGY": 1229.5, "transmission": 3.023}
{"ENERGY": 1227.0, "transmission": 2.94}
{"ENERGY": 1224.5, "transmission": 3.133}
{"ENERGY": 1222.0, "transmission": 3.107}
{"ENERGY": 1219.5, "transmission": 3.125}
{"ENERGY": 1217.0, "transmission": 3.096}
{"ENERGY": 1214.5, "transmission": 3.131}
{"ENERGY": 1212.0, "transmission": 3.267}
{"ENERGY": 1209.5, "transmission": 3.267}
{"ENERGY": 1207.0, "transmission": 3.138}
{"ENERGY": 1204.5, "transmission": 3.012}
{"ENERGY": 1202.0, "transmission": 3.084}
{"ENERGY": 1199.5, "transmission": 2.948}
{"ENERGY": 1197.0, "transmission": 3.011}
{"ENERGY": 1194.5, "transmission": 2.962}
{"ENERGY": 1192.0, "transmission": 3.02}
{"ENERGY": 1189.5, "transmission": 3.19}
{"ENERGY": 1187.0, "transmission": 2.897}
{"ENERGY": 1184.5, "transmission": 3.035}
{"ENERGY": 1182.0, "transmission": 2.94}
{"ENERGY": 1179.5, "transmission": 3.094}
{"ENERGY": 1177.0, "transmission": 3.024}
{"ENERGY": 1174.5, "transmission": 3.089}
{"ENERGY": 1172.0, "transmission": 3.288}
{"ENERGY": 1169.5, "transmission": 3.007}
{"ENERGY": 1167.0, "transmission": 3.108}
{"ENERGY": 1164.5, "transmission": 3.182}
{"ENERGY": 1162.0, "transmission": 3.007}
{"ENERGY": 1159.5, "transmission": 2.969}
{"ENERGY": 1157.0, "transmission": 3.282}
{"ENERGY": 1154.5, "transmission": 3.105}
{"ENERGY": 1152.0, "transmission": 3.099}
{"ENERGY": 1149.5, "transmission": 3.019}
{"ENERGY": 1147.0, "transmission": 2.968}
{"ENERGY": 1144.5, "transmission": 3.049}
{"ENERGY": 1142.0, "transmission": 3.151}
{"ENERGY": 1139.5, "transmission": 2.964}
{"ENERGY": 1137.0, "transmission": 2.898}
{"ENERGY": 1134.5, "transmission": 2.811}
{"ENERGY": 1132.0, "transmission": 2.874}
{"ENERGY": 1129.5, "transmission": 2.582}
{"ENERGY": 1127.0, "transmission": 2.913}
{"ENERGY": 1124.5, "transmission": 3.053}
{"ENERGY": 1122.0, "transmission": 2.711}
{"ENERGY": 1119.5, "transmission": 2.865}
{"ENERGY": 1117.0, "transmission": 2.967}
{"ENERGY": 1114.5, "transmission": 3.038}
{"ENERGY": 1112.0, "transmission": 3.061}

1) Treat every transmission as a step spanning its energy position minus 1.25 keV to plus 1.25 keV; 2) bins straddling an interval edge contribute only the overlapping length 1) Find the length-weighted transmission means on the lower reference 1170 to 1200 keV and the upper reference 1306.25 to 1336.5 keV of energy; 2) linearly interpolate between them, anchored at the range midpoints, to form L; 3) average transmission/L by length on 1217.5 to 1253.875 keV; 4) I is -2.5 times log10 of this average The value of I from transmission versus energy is 0.232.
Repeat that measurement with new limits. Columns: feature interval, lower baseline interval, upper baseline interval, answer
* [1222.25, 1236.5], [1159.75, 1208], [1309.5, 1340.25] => 0.04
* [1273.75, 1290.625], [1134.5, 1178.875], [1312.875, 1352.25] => -0.08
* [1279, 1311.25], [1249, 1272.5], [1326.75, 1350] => -0.22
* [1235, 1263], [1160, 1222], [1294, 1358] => 0.47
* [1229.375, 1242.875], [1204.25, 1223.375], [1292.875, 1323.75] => 0.22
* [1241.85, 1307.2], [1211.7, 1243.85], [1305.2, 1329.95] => 0.09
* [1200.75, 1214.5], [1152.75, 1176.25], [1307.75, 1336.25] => -0.02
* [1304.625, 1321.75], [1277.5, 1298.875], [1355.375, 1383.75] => 0.05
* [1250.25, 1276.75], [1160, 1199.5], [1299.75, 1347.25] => 0.24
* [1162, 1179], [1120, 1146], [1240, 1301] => -0.10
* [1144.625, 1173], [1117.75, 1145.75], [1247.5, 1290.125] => -0.09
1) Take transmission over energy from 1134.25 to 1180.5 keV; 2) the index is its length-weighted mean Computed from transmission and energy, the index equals 3.06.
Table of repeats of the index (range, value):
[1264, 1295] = 3.13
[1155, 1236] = 3.06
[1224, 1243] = 2.69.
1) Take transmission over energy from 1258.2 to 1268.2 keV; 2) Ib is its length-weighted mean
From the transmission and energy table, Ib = 2.44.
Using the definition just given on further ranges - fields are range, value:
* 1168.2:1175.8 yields 3.13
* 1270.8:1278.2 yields 3.14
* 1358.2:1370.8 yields 3.06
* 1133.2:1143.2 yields 2.95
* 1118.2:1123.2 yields 2.79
